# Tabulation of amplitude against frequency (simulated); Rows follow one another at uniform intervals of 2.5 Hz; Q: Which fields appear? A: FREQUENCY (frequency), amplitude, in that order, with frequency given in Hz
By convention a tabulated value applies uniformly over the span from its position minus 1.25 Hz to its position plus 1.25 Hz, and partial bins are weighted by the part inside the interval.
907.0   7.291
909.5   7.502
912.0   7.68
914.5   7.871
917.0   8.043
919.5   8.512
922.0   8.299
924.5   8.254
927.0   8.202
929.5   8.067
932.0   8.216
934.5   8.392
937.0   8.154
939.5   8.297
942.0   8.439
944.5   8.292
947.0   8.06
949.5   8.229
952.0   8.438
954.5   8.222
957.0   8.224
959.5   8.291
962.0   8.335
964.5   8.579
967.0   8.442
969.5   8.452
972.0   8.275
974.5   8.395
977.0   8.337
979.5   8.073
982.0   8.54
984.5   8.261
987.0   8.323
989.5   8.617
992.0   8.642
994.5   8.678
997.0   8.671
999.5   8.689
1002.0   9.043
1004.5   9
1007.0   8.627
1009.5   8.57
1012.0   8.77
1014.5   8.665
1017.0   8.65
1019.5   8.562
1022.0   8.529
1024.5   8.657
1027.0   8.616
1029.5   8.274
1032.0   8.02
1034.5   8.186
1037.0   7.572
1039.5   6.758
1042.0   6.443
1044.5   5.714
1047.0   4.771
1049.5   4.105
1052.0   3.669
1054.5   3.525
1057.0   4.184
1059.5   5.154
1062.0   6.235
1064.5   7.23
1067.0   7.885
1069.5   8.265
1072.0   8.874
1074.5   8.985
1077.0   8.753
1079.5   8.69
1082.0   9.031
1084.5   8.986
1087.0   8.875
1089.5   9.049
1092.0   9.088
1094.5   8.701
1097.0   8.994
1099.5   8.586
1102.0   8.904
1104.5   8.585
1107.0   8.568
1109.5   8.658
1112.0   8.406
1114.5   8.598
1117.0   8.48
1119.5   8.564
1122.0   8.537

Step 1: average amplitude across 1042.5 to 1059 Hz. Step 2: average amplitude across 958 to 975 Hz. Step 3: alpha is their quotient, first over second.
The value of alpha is 0.5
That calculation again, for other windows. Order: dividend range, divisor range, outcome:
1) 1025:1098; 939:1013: 0.87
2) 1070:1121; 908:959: 1.07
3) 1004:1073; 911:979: 0.87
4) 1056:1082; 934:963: 0.91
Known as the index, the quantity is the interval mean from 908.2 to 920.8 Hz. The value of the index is 7.92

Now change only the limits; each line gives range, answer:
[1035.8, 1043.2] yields 6.92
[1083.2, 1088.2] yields 8.93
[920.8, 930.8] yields 8.21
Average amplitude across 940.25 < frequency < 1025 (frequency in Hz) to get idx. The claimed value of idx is 8.48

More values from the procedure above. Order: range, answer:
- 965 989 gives 8.36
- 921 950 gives 8.24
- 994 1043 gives 8.35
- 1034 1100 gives 7.25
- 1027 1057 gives 6.12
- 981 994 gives 8.49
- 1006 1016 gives 8.66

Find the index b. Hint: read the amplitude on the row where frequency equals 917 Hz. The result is 8.043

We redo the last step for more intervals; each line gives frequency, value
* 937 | 8.154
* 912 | 7.68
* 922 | 8.299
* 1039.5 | 6.758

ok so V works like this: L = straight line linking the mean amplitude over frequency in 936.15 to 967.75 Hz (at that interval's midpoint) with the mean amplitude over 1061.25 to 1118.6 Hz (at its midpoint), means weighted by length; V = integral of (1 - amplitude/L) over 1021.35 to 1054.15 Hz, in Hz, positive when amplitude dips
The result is 6.6 Hz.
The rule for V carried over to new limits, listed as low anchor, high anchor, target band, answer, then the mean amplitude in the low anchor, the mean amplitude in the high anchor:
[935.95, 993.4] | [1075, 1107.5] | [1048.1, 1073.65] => 8.1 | 8.35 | 8.84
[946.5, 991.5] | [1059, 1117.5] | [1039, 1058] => 8.1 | 8.35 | 8.44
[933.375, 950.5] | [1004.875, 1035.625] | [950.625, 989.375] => 0.0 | 8.27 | 8.53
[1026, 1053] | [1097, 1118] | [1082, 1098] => -1.7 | 6.56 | 8.62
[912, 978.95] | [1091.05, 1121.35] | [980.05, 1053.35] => 5.2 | 8.27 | 8.67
